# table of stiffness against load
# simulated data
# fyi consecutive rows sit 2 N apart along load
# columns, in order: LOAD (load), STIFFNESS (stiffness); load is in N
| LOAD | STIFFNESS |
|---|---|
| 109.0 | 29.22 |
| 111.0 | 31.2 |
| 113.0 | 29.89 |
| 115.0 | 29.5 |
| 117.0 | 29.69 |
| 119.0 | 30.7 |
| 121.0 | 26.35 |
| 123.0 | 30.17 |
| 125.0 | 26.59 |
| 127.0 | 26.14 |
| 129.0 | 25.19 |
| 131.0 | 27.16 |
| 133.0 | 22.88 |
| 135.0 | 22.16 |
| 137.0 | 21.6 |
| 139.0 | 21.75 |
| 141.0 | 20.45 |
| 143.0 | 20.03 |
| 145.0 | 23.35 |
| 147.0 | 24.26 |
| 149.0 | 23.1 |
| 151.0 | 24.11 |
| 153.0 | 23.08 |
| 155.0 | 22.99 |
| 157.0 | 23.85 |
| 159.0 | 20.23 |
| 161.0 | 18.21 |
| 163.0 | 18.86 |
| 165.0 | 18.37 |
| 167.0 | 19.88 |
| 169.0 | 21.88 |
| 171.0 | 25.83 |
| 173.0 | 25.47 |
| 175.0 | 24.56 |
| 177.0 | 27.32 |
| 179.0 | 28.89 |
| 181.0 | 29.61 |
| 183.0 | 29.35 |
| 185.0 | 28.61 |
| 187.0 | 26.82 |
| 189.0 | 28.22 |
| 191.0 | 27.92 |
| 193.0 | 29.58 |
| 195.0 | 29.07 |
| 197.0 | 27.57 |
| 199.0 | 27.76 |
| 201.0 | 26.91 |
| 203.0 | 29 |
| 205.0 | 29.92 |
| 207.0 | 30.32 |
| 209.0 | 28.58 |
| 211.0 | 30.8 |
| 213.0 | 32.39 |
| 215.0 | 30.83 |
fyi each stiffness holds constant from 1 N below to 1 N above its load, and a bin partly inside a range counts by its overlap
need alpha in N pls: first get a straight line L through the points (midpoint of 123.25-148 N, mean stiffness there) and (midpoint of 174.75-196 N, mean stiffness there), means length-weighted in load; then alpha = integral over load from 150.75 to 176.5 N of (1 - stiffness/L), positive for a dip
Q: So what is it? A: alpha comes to 4.1 N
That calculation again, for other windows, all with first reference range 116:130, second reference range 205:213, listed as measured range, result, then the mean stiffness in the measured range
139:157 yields 3.7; 22.7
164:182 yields 2.8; 24.6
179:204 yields 1.1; 28.4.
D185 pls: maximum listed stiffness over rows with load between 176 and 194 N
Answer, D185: 29.61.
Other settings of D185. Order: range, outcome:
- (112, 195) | 30.7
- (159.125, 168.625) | 19.88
